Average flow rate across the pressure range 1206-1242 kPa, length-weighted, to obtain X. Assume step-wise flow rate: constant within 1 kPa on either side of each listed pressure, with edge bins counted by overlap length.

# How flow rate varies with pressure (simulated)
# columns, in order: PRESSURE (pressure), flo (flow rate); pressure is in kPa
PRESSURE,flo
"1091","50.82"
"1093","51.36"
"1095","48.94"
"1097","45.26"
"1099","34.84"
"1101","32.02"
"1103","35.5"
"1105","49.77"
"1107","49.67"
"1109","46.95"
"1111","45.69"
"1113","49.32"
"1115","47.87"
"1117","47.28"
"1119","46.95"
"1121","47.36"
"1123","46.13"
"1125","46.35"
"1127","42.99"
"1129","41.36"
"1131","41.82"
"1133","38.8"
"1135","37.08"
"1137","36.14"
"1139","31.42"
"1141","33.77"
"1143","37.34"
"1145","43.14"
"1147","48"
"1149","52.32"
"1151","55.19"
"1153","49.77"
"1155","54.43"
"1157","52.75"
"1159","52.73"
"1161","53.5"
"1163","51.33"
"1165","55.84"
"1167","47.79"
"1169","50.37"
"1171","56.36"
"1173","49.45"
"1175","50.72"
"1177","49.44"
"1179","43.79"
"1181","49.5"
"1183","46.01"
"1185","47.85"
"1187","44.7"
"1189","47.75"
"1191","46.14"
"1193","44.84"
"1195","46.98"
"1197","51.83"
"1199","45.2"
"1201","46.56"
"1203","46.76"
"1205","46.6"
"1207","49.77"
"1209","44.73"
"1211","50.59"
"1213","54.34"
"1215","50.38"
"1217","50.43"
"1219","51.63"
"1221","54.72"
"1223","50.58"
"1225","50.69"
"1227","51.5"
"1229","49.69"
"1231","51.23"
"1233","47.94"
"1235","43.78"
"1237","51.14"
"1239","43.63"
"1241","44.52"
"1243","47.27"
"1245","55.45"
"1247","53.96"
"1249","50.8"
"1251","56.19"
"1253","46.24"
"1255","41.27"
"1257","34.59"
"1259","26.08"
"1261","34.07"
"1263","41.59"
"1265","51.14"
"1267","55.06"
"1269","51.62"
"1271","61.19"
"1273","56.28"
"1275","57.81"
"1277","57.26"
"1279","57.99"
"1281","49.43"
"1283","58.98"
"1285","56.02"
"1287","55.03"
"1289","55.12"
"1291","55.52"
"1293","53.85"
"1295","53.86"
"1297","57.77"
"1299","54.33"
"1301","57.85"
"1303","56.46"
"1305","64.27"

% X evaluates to 49.5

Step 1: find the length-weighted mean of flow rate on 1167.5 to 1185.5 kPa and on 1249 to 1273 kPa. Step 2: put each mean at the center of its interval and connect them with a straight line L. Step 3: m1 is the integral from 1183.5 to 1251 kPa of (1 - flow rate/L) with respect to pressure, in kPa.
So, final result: -1.8 kPa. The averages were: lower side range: 49.3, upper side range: 46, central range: 49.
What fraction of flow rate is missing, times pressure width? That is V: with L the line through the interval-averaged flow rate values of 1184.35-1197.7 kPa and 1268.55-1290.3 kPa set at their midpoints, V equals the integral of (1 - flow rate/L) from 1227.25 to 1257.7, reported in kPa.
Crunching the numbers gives 2.5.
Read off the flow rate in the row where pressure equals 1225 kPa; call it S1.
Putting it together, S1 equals 50.69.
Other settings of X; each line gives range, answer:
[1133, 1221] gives 47.8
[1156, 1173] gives 52.4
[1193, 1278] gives 48.8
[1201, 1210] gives 46.9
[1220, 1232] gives 51.4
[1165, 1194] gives 48.5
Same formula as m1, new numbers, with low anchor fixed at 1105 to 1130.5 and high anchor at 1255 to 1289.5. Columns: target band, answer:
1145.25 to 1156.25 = -0.9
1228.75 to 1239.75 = 0.3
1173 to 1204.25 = 0.6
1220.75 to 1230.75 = -0.4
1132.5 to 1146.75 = 2.9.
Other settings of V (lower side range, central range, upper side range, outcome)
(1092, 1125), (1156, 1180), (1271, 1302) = -1.1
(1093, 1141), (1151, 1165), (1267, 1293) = -2.0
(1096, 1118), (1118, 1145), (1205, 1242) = 2.7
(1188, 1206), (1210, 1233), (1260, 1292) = -1.1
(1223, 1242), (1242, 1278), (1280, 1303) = 2.0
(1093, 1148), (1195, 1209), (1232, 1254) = -0.1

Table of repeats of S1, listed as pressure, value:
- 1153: 49.77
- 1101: 32.02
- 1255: 41.27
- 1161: 53.5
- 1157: 52.75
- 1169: 50.37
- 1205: 46.6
